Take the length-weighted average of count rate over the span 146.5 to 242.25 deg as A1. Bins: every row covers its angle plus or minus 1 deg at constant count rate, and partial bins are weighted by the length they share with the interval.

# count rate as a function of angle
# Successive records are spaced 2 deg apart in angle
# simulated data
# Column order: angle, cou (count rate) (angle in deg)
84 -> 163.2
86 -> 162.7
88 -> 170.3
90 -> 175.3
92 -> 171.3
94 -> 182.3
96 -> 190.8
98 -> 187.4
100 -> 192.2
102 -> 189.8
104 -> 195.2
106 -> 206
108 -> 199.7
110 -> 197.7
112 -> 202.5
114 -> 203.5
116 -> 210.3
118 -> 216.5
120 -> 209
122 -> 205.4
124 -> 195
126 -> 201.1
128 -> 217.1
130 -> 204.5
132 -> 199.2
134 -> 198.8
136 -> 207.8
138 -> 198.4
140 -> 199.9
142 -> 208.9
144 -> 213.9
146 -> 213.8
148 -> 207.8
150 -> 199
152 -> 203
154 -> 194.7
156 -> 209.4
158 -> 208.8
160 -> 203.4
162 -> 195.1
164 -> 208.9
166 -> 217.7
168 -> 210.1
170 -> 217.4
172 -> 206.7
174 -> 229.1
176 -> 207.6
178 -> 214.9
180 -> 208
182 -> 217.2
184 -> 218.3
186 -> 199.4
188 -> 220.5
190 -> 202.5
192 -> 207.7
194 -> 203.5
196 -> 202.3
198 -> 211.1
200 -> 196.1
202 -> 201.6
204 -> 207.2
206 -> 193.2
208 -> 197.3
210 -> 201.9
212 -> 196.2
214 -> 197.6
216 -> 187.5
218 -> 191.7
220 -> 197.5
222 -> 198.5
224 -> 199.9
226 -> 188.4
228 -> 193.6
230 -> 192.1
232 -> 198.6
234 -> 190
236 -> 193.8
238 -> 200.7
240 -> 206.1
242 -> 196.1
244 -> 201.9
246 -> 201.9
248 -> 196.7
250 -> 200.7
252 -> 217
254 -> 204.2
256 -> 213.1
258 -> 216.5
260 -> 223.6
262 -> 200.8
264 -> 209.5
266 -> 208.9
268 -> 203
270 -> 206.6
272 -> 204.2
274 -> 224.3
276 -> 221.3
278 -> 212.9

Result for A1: 203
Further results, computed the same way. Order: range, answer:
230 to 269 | 204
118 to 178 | 207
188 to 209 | 203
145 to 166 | 205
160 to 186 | 212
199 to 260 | 200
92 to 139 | 200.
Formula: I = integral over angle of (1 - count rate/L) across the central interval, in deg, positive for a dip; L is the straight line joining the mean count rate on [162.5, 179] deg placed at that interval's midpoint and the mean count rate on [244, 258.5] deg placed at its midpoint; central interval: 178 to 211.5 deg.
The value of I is 0.92 deg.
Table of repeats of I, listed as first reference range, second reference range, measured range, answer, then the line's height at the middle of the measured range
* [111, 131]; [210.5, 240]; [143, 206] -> -2.3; 201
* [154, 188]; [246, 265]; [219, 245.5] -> 1.6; 209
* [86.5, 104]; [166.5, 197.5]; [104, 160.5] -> -2.9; 195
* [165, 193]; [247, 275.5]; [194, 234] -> 2.6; 211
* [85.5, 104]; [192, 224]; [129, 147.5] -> -1.6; 188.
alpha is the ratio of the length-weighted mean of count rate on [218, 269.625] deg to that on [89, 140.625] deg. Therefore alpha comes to 1.0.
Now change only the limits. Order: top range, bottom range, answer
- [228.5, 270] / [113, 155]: 0.99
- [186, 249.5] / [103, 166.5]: 0.97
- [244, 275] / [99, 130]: 1.03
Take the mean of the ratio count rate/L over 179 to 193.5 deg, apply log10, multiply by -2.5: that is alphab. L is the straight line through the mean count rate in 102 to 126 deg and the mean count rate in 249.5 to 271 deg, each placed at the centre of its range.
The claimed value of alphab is -0.02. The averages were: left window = 203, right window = 210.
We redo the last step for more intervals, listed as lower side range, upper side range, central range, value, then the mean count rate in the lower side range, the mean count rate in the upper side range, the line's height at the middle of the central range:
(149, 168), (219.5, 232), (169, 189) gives -0.06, 205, 195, 202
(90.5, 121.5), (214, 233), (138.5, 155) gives -0.05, 197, 194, 196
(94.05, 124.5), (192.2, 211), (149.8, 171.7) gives -0.03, 200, 202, 201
